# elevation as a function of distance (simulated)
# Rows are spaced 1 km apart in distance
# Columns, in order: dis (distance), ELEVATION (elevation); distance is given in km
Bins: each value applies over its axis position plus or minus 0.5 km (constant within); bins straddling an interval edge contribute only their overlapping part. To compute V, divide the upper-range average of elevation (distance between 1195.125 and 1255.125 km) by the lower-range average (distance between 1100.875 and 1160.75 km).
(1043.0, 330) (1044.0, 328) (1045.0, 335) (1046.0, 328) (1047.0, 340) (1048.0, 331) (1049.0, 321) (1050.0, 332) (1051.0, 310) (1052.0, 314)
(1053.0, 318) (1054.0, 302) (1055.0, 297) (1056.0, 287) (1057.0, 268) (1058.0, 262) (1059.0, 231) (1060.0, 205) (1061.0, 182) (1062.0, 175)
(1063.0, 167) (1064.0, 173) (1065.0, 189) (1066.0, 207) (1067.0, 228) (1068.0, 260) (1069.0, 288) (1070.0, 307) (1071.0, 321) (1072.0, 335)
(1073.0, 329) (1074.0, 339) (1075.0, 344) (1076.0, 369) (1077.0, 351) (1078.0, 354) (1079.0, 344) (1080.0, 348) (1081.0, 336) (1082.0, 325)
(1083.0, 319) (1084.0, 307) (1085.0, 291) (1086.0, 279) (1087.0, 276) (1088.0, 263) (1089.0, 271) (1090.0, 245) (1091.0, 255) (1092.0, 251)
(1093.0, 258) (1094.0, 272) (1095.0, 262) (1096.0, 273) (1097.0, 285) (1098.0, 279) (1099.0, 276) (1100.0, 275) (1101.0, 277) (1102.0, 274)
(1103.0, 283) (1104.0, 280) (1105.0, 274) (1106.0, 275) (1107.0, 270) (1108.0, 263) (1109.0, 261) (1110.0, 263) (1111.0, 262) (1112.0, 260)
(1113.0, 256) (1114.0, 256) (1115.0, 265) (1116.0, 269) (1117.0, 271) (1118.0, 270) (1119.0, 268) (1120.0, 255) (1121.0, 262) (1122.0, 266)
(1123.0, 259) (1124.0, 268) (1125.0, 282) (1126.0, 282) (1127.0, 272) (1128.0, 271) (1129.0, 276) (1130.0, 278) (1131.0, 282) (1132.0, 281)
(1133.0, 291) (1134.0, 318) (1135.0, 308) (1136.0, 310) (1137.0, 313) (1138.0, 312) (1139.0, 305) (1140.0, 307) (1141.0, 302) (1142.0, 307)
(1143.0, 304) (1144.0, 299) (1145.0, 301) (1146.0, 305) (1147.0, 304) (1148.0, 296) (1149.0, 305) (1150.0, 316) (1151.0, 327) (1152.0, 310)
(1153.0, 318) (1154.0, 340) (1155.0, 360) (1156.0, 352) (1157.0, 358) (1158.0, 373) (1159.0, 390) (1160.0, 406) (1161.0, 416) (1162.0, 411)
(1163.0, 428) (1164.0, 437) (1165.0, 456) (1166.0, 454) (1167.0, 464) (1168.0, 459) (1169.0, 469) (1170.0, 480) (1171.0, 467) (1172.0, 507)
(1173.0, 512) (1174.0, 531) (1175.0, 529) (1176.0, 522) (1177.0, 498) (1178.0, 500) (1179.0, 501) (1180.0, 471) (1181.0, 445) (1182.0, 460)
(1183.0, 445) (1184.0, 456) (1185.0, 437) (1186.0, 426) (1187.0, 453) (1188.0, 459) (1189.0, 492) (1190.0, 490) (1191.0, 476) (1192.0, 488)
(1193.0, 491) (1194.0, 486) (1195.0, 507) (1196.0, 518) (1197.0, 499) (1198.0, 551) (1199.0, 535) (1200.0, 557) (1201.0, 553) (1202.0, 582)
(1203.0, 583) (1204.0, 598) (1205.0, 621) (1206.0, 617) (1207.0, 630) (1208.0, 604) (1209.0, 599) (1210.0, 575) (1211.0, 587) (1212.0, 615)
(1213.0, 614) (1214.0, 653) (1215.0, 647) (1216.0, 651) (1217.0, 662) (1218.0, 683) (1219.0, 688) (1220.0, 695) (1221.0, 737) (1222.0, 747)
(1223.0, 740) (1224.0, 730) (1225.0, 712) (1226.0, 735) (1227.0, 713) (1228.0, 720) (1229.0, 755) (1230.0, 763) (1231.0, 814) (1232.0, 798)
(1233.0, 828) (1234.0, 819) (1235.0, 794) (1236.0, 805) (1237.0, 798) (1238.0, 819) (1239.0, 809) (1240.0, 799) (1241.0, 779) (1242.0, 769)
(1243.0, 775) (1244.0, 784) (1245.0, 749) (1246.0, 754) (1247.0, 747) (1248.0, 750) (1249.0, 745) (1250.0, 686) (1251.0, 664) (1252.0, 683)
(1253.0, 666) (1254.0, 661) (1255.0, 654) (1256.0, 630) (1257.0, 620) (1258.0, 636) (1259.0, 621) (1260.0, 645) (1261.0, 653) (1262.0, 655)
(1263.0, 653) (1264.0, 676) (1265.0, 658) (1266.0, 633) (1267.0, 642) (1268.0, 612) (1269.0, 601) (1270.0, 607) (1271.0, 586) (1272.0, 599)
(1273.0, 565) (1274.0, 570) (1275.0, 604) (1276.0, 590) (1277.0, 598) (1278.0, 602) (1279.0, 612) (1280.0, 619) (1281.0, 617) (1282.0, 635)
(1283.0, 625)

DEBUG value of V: 2.3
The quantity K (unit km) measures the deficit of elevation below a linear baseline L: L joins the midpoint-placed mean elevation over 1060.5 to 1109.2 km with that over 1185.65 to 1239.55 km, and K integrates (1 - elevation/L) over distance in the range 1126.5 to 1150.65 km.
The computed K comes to 7.4 km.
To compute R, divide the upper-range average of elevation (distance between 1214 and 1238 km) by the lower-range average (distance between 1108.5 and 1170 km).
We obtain 2.3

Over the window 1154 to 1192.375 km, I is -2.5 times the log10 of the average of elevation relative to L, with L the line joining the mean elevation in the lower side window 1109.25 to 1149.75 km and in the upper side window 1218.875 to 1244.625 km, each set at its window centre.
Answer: 0.08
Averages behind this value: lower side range 284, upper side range 767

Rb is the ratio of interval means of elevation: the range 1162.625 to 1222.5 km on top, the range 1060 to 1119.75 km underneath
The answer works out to 2.0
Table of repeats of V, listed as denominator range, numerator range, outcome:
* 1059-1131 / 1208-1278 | 2.51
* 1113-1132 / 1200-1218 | 2.27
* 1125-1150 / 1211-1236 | 2.42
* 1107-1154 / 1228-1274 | 2.46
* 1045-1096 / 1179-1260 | 2.25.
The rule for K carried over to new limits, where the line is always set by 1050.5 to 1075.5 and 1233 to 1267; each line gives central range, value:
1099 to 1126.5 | 8.27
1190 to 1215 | 1.57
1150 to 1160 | 2.84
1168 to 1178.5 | 0.62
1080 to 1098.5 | 2.55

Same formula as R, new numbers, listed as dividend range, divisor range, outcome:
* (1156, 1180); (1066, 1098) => 1.54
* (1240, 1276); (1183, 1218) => 1.21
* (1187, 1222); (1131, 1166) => 1.72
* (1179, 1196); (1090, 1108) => 1.74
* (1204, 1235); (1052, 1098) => 2.48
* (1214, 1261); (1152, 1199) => 1.59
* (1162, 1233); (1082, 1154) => 2.01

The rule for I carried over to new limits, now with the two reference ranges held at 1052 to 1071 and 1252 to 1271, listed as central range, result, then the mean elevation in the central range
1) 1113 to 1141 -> 0.31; 281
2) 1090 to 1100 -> 0.17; 267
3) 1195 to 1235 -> -0.20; 659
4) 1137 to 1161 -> 0.27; 328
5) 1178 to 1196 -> 0.05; 472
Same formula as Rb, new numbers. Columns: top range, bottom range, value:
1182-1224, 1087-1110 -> 2.13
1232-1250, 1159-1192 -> 1.67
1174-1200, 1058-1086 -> 1.73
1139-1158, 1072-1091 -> 1.01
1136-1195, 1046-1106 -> 1.45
